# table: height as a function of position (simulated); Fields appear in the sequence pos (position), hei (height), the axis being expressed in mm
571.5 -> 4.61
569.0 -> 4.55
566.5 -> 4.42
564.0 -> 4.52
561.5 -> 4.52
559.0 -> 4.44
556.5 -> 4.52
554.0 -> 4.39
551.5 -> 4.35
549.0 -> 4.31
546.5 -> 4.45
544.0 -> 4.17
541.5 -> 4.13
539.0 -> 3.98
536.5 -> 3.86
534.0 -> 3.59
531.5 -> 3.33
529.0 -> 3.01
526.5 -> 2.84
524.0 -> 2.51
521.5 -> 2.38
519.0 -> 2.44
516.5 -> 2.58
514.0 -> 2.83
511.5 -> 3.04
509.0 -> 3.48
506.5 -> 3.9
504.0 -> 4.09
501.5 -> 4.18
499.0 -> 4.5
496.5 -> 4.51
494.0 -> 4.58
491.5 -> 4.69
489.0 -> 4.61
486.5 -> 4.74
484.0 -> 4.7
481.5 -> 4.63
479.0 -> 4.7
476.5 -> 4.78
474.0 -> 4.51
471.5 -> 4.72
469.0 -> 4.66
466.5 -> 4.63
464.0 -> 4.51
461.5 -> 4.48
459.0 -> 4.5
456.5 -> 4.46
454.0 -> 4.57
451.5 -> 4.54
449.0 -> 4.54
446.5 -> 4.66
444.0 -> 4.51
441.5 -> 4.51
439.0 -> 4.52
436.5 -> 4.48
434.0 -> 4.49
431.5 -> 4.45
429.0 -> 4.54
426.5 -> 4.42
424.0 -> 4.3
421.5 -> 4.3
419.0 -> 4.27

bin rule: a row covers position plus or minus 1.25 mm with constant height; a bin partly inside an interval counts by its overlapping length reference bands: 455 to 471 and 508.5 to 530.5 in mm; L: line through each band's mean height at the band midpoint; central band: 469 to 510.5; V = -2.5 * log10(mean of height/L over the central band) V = -0.20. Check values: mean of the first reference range 4.55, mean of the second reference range 2.77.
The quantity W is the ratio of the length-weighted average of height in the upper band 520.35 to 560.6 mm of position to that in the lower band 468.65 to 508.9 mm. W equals 0.8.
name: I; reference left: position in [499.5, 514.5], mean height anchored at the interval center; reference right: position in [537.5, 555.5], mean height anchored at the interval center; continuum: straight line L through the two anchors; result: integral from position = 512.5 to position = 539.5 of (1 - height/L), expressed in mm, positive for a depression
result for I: 6.5 mm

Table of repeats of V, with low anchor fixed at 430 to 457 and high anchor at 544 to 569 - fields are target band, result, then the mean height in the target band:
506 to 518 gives 0.39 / 3.1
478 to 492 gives -0.04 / 4.68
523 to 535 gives 0.41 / 3.06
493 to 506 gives 0.03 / 4.34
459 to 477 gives -0.02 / 4.6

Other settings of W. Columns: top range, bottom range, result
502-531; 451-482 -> 0.66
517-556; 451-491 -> 0.78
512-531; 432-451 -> 0.60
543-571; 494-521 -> 1.24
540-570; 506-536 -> 1.47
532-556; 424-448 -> 0.92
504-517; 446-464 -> 0.73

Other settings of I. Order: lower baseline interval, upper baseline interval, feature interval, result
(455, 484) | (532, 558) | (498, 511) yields 1.28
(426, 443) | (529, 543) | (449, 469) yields -1.08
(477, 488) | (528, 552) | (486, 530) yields 7.95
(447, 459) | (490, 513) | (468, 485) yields -1.37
